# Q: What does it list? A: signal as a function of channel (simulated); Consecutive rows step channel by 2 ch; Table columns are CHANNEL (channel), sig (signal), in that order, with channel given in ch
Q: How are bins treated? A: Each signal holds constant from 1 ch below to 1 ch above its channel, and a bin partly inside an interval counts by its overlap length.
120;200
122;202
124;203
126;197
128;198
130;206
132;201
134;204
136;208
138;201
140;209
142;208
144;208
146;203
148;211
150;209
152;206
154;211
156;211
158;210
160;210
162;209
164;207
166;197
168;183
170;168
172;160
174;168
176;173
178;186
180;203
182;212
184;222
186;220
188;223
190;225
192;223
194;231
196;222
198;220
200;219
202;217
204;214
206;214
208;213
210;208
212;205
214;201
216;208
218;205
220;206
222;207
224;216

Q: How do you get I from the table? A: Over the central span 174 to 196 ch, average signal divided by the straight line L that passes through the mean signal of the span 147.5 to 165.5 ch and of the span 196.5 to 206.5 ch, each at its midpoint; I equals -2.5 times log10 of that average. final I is 0.02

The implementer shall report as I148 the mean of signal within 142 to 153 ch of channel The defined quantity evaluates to 207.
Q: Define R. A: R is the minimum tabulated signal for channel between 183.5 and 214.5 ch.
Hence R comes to 201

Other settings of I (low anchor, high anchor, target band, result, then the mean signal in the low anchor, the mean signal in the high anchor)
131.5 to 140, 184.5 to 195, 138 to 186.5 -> 0.073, 204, 224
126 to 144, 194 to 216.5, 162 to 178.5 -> 0.151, 204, 214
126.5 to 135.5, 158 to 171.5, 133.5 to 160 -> -0.047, 202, 195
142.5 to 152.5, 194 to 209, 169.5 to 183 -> 0.172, 208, 218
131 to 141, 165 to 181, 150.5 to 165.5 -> -0.103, 205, 180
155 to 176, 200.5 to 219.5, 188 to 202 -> -0.099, 191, 210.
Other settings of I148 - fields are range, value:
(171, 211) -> 209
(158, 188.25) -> 196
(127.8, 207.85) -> 206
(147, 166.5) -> 208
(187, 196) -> 225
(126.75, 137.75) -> 203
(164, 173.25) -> 180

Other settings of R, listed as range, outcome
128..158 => 198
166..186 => 160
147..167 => 197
